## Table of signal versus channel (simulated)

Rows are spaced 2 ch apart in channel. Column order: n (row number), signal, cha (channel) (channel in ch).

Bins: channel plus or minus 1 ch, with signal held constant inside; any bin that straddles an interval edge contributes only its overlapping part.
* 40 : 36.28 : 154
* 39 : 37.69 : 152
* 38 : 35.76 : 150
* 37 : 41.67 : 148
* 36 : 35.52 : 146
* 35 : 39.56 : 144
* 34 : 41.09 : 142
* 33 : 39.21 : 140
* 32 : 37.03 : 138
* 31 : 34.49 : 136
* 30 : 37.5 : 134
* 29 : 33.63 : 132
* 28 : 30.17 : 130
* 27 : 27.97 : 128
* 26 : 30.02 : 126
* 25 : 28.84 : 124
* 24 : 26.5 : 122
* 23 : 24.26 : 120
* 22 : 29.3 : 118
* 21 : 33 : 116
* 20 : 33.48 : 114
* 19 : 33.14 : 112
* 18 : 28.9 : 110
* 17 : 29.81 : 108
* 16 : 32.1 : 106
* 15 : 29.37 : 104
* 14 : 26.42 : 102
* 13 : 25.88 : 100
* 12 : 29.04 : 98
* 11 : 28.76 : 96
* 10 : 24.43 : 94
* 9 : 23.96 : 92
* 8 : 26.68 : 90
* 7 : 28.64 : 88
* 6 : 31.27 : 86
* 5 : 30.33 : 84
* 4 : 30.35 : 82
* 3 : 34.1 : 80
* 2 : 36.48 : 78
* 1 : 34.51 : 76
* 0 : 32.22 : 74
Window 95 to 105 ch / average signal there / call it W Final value 27.9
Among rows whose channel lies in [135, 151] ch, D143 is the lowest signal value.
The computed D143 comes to 34.49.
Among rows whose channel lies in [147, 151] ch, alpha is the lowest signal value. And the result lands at 35.76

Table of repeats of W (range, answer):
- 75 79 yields 35.5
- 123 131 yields 29.2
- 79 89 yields 30.9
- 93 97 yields 26.6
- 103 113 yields 30.7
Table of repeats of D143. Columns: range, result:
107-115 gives 28.9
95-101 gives 25.88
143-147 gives 35.52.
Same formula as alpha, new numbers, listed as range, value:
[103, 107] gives 29.37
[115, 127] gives 24.26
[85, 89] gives 28.64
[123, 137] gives 27.97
